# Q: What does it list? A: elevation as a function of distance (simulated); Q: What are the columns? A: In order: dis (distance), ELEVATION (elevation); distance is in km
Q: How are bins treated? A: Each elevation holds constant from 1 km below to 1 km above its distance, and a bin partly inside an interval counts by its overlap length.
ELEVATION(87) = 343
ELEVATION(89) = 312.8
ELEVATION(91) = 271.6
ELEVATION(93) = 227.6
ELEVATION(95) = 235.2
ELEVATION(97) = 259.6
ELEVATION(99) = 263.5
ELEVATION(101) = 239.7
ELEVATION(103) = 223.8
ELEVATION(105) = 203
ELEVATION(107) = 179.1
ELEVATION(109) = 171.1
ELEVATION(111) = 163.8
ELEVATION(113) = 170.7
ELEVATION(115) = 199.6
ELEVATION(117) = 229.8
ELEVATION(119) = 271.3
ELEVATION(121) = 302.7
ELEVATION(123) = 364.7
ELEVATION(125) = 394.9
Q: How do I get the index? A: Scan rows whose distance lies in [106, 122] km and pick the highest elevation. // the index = 302.7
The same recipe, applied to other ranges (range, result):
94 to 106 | 263.5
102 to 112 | 223.8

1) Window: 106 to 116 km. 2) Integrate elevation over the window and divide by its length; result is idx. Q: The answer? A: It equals 177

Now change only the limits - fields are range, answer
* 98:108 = 222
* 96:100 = 262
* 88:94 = 271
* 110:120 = 207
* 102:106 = 213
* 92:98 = 241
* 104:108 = 191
